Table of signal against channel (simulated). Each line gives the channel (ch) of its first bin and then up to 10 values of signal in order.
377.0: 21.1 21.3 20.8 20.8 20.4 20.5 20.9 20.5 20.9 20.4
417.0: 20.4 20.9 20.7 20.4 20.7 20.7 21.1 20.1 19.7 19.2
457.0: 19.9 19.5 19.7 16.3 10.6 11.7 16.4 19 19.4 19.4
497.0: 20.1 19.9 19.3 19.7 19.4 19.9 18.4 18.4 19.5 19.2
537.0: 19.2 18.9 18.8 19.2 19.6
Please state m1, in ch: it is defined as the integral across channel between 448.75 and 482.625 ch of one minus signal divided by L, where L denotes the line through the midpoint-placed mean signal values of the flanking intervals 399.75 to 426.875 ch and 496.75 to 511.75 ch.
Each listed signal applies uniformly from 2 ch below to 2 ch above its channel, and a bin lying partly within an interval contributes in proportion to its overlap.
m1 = 5.48 ch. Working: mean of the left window 20.7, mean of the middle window 16.9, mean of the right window 19.7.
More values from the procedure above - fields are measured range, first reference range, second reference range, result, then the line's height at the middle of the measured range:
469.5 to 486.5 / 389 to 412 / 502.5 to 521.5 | 4.6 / 19.8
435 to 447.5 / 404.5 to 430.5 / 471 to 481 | -2.5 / 17.2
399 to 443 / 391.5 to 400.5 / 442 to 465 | -1.1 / 20.2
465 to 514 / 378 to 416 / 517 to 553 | 4.8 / 19.6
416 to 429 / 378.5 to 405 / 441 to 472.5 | -0.5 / 19.9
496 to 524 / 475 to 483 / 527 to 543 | -4.3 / 16.9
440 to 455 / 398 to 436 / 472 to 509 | -0.4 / 19.4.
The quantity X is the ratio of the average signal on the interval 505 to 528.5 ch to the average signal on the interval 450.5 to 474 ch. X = 1.07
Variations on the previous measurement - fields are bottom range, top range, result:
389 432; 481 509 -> 0.94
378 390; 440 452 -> 0.96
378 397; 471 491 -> 0.74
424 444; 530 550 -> 0.92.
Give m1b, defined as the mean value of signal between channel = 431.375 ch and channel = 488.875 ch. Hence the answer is 18.2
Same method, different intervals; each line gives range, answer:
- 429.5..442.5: 20.8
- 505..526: 19.2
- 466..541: 18.1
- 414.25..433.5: 20.6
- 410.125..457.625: 20.4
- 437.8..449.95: 20.4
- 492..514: 19.7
